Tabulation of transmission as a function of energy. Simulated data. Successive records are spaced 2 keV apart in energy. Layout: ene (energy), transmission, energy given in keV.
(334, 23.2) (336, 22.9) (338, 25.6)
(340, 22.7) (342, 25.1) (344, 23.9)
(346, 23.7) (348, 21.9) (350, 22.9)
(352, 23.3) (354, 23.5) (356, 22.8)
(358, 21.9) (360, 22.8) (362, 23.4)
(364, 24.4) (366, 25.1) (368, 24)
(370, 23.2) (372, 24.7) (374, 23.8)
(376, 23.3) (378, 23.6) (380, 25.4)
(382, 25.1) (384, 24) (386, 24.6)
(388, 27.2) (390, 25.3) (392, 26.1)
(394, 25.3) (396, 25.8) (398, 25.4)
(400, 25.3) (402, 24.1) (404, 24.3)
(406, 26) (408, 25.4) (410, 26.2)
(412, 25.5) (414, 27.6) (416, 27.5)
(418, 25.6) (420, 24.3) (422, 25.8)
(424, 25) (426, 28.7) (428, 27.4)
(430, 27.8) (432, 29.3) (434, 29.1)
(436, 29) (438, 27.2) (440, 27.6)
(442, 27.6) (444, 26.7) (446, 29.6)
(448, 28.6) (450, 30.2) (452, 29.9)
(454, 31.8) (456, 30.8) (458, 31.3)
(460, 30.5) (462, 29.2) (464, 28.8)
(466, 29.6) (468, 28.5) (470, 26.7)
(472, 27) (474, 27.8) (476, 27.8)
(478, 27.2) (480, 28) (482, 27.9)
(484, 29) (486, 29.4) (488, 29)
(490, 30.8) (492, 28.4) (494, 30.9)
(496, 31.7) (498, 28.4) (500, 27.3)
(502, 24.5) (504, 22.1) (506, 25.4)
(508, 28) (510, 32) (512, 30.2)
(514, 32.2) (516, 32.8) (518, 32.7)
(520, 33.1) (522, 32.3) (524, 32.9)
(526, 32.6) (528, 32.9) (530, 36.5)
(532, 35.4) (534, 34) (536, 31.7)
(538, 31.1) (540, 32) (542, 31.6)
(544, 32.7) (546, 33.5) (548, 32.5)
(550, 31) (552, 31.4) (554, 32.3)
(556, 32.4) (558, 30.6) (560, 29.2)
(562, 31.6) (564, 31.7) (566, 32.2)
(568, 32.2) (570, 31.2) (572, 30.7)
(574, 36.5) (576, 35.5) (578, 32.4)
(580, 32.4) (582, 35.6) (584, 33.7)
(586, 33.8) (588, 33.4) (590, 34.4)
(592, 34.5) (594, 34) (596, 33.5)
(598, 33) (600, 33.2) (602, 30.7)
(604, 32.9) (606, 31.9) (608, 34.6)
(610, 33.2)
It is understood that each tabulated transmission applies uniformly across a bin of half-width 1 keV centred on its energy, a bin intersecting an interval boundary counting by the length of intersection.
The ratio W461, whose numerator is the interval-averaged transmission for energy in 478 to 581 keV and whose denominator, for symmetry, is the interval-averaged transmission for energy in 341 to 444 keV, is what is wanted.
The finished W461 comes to 1.23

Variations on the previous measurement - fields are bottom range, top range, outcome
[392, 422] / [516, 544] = 1.29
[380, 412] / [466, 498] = 1.13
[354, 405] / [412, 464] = 1.16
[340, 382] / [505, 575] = 1.35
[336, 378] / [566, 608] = 1.41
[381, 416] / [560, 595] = 1.30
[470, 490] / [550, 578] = 1.14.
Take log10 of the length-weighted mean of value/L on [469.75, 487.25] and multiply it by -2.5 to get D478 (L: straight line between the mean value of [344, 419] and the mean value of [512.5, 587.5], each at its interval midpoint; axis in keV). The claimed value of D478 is 0.05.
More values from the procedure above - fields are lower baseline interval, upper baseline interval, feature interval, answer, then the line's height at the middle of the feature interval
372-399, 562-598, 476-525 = 0.020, 29.9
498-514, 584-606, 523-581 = -0.072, 30.5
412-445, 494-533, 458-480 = 0.016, 28.9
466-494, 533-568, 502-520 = 0.022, 29.9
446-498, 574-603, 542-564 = 0.020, 32.3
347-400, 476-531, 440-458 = -0.072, 27.5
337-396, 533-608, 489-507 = 0.071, 29.6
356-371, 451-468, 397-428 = 0.043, 26.9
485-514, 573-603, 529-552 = -0.064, 31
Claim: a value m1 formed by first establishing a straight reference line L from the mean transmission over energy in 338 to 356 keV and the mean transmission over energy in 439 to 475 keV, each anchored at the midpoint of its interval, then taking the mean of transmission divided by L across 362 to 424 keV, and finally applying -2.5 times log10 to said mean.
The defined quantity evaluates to 0.03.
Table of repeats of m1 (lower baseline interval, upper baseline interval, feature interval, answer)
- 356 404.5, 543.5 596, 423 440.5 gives -0.05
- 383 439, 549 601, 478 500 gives 0.01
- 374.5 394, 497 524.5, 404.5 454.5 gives -0.04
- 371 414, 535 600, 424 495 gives -0.03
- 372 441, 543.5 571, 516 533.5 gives -0.10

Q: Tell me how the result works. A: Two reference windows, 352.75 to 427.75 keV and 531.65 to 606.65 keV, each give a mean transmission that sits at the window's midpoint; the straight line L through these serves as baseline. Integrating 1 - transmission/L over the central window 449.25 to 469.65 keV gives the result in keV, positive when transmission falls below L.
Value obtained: -1.5 keV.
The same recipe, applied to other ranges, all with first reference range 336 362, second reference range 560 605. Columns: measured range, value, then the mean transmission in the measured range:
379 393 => -0.29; 25.4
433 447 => -0.52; 28.1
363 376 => 0.03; 24.1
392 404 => 0.09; 25.2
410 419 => -0.16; 26.5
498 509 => 1.49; 25.7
